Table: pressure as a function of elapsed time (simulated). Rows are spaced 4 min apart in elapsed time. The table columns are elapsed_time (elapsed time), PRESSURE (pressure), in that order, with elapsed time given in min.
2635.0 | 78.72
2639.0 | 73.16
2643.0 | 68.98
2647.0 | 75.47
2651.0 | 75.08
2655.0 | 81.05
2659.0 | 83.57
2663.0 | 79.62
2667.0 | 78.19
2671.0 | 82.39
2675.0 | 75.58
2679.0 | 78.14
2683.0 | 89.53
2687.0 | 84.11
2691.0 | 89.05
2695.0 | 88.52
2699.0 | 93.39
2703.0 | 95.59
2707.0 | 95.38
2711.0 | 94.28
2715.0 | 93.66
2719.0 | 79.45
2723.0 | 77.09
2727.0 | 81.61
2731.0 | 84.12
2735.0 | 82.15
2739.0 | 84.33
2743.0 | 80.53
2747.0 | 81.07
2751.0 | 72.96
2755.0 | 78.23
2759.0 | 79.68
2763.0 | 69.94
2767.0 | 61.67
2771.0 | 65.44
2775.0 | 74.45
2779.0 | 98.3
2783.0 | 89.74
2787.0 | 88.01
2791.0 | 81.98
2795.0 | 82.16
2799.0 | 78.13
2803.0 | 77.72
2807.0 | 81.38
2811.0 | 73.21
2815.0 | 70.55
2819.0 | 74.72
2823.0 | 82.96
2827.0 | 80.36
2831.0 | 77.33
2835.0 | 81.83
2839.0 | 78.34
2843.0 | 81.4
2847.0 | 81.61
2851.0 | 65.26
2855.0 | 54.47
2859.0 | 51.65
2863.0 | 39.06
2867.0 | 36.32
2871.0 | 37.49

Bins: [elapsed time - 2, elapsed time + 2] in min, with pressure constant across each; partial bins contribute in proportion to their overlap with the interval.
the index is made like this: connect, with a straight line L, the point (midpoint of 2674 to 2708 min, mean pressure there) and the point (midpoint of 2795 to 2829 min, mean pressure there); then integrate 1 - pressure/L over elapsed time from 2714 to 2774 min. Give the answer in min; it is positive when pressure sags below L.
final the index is 4.1 min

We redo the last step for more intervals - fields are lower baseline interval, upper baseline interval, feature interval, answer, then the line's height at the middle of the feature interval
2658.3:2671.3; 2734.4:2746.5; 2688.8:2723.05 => -3.7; 81.4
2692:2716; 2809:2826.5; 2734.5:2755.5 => 1.7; 87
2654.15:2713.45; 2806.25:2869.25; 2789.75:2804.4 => -1.3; 73.5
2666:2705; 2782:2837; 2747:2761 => 0.8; 82.4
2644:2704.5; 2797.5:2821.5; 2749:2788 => 0.3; 78.1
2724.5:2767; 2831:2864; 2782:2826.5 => -4.4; 72.6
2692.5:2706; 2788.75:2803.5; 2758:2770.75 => 2.3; 84.4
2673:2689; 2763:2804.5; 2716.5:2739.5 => -0.2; 80.7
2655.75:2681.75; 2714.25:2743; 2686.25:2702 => -1.7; 81.1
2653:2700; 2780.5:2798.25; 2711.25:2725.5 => -0.1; 84.1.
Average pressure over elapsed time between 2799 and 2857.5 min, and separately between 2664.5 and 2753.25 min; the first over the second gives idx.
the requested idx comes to 0.9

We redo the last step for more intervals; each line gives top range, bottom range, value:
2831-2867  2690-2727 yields 0.74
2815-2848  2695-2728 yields 0.89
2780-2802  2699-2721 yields 0.92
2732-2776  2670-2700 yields 0.89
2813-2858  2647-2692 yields 0.92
